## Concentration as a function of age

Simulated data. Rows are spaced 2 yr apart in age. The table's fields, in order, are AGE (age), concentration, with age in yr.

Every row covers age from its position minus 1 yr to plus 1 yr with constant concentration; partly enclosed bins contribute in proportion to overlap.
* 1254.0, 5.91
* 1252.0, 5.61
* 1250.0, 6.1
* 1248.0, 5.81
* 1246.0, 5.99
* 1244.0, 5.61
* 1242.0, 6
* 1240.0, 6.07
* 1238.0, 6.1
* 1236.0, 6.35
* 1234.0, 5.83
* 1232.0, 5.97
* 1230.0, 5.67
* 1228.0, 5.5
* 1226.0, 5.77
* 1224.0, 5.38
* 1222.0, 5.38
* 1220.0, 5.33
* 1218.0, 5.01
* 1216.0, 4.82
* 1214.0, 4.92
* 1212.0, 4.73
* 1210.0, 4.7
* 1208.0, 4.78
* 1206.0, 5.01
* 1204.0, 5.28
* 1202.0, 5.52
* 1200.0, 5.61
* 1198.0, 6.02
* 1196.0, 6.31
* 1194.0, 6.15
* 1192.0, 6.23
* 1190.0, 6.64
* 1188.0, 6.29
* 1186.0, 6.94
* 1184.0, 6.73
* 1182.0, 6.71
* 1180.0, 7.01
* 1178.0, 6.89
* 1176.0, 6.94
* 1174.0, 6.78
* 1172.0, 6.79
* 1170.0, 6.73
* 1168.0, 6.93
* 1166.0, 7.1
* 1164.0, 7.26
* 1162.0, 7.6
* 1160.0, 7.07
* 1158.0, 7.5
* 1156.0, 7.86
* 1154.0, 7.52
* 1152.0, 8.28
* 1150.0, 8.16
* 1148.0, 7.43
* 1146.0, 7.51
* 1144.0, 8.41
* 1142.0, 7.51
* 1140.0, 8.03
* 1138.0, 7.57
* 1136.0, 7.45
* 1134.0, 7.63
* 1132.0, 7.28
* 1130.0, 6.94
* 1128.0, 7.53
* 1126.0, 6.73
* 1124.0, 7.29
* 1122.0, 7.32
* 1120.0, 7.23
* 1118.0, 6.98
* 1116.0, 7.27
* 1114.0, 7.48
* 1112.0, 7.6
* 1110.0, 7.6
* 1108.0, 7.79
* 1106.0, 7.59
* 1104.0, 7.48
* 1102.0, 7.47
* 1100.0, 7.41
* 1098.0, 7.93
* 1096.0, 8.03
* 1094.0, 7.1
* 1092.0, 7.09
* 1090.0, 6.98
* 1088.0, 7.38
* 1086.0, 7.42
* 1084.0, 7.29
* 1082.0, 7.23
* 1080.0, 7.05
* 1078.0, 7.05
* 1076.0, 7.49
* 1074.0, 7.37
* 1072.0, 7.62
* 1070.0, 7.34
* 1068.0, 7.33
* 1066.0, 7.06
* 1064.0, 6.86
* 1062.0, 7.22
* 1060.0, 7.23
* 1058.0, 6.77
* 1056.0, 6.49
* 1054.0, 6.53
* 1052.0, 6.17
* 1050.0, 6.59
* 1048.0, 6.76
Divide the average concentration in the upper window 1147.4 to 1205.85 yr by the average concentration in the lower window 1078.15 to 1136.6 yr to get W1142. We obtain 0.9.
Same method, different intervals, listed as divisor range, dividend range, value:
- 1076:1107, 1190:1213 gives 0.75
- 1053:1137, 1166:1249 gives 0.82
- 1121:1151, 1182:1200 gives 0.85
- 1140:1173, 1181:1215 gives 0.77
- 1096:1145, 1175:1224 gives 0.78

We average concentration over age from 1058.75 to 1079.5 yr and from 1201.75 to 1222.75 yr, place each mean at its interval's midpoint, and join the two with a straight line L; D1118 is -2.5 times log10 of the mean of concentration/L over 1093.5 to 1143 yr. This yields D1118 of -0.152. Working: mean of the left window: 7.25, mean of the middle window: 7.45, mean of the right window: 5.02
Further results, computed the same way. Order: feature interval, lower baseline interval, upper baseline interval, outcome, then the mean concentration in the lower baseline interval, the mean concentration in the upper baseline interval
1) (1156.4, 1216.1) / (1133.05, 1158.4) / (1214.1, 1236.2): 0.06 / 7.76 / 5.49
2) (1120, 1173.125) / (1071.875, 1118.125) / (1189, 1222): -0.15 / 7.41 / 5.44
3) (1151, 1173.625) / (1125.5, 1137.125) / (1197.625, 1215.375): -0.14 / 7.29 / 5.14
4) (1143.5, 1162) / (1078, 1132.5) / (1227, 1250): -0.13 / 7.35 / 5.91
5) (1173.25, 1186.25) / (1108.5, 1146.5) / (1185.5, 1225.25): -0.12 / 7.44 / 5.54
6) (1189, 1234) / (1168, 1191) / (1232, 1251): 0.16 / 6.78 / 5.98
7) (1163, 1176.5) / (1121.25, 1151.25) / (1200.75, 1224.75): -0.08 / 7.53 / 5.07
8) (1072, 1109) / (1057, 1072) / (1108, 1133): -0.03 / 7.15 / 7.29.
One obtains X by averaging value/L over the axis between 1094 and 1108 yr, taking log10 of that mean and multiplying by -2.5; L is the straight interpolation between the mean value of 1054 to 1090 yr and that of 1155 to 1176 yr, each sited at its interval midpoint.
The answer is -0.068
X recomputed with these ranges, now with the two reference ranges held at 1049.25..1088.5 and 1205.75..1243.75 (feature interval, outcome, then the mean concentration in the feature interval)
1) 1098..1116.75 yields -0.134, 7.55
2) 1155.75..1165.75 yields -0.207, 7.4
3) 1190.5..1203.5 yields -0.043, 5.97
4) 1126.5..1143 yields -0.170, 7.47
